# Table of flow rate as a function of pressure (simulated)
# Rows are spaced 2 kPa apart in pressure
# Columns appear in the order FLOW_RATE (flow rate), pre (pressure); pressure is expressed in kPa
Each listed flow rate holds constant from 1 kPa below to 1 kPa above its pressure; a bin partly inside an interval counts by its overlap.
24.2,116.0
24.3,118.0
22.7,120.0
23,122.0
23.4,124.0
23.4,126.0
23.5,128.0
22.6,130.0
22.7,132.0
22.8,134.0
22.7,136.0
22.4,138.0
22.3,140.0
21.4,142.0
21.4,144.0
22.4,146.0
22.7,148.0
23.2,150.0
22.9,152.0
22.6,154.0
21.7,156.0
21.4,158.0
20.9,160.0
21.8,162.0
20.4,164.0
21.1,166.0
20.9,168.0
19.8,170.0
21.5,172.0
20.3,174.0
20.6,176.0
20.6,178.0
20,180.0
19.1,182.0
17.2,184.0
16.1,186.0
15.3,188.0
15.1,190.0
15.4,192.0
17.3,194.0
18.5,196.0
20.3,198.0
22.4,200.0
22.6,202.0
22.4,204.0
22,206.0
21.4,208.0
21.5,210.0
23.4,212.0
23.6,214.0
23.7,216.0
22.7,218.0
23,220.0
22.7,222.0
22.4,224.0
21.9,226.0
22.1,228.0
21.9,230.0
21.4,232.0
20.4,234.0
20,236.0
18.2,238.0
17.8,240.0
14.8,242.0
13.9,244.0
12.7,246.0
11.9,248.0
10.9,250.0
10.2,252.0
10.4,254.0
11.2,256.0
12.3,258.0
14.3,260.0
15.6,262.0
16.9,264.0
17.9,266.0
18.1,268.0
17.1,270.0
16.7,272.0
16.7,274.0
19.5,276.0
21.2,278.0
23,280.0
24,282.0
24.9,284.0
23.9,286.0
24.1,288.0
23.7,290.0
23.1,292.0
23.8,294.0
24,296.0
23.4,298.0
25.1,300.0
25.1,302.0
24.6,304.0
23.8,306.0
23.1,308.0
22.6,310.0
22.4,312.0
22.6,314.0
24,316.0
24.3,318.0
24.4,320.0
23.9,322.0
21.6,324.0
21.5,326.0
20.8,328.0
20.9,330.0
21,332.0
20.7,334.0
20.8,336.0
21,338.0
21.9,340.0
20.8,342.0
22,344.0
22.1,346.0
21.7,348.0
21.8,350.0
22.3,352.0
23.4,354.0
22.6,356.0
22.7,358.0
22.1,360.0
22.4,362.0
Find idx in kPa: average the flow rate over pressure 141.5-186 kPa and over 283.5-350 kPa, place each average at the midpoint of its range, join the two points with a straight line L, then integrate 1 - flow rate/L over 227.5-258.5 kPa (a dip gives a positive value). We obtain 8.9 kPa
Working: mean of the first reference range 21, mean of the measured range 15.6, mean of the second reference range 22.8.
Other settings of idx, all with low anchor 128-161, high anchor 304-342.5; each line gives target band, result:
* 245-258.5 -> 6.64 kPa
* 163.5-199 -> 5.50 kPa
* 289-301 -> -0.84 kPa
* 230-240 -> 1.04 kPa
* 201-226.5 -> -0.32 kPa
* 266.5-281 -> 2.23 kPa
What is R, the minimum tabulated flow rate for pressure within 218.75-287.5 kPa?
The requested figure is 10.2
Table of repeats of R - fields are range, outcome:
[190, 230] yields 15.1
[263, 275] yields 16.7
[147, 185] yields 17.2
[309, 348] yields 20.7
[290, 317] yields 22.4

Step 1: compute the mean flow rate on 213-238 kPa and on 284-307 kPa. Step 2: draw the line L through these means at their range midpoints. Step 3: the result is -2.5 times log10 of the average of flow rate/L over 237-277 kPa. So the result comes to 0.473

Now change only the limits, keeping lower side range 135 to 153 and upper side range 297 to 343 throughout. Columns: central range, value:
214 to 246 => 0.11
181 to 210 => 0.18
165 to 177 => 0.09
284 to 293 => -0.06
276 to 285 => -0.01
